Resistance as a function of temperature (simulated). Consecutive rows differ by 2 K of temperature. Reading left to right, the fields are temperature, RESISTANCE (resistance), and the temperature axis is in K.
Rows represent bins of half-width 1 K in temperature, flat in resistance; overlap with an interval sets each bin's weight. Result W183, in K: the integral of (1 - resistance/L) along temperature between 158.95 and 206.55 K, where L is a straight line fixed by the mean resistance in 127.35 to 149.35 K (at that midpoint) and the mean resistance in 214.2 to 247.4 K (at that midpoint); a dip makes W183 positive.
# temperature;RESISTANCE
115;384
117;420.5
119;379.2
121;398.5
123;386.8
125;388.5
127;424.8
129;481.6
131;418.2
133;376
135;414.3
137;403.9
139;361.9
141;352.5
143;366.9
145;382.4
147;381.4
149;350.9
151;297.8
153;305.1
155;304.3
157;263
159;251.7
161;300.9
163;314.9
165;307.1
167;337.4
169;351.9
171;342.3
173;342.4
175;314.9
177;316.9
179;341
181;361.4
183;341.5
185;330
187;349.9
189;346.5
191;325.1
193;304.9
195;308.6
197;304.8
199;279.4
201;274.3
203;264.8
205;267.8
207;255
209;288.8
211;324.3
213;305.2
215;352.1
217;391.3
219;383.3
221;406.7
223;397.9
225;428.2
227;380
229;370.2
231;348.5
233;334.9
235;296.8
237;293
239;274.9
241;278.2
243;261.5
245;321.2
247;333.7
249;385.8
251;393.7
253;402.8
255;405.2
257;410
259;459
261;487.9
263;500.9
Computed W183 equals 6.8 K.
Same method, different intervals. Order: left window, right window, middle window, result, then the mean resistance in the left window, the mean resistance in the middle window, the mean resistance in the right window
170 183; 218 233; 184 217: 4.8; 337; 308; 384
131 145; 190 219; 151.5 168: 2.7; 382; 298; 306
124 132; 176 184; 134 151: 1.3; 428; 372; 340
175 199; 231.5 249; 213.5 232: -4.1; 327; 382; 306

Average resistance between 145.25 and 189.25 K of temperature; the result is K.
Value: 326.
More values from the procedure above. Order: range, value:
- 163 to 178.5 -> 330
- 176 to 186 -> 338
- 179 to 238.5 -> 331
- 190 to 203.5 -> 296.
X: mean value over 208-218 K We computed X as 332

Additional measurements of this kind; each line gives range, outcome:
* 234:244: 281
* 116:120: 400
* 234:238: 295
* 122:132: 420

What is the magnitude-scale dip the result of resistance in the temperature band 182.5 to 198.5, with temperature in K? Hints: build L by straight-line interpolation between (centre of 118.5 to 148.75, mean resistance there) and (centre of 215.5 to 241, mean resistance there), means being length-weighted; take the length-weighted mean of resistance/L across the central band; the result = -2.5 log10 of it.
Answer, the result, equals 0.14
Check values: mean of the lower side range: 394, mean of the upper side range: 356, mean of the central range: 324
